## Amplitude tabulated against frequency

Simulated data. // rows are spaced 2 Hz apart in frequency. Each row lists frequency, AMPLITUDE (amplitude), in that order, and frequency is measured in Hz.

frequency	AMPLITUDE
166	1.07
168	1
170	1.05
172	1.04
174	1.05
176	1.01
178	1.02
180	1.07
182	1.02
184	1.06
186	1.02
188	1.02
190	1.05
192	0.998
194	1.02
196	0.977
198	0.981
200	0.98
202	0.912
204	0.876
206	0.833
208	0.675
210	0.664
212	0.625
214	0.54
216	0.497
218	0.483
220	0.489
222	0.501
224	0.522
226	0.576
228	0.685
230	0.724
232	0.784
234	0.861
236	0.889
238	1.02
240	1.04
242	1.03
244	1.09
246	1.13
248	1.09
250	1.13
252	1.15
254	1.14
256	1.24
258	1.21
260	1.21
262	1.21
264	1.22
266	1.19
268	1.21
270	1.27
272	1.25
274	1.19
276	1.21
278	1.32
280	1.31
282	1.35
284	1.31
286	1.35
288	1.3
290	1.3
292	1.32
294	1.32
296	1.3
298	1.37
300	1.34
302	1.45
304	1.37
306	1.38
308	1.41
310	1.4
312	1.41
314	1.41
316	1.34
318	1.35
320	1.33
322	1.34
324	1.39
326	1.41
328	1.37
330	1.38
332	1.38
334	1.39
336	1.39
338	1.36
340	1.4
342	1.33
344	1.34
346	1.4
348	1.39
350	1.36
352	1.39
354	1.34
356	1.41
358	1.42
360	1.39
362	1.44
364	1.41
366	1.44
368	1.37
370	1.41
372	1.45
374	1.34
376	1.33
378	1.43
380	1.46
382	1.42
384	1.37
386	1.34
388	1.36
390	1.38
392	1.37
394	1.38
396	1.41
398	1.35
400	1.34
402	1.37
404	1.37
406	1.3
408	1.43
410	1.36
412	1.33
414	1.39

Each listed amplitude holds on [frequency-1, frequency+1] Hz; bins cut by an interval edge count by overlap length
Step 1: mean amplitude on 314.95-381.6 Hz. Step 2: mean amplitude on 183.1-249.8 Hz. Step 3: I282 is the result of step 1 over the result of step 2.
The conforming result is 1.6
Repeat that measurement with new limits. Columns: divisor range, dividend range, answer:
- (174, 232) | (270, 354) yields 1.65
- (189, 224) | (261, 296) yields 1.67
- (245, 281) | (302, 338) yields 1.15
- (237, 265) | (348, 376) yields 1.23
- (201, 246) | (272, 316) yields 1.78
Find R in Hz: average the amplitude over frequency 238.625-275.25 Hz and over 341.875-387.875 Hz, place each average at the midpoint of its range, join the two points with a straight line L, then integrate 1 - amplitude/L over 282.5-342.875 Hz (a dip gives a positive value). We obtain -3.9 Hz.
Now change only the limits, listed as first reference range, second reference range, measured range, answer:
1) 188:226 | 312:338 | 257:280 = -3.21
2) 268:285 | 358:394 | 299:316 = -1.07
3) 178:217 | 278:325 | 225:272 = 3.00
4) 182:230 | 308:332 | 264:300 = -3.26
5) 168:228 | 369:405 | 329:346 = -1.80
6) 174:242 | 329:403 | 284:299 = -2.61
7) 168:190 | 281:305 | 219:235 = 7.18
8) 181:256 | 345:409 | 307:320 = -2.23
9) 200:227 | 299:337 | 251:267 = -3.86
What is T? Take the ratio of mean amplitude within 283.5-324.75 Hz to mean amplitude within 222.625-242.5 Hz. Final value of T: 1.69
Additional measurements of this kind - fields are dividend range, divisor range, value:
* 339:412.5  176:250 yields 1.61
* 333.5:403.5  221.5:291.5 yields 1.27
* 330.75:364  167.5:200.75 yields 1.35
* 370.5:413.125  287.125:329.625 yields 1.01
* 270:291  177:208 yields 1.32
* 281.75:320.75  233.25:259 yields 1.25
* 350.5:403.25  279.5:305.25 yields 1.04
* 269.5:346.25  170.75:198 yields 1.31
